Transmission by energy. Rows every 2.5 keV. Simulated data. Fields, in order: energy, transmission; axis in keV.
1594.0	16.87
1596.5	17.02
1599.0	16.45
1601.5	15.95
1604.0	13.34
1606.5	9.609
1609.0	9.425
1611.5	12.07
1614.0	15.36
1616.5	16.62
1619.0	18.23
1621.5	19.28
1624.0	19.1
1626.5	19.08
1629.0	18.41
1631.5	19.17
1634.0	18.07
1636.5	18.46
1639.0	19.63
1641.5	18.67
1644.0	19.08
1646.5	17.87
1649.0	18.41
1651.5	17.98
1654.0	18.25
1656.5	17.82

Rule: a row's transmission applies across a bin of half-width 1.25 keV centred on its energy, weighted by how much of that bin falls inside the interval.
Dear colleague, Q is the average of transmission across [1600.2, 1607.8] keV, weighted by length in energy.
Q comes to 13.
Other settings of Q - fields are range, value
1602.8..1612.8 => 11.1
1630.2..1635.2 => 18.6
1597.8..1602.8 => 16.2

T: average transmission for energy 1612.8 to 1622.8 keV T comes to 17.4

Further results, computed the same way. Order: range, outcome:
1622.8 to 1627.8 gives 19.1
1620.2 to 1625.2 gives 19.2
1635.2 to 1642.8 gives 18.9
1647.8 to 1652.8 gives 18.2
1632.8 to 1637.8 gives 18.3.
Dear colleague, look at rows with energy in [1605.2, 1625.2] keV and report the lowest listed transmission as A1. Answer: 9.425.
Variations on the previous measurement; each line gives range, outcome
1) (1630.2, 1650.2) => 17.87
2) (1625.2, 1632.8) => 18.41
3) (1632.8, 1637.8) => 18.07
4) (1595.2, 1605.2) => 13.34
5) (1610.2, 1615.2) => 12.07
